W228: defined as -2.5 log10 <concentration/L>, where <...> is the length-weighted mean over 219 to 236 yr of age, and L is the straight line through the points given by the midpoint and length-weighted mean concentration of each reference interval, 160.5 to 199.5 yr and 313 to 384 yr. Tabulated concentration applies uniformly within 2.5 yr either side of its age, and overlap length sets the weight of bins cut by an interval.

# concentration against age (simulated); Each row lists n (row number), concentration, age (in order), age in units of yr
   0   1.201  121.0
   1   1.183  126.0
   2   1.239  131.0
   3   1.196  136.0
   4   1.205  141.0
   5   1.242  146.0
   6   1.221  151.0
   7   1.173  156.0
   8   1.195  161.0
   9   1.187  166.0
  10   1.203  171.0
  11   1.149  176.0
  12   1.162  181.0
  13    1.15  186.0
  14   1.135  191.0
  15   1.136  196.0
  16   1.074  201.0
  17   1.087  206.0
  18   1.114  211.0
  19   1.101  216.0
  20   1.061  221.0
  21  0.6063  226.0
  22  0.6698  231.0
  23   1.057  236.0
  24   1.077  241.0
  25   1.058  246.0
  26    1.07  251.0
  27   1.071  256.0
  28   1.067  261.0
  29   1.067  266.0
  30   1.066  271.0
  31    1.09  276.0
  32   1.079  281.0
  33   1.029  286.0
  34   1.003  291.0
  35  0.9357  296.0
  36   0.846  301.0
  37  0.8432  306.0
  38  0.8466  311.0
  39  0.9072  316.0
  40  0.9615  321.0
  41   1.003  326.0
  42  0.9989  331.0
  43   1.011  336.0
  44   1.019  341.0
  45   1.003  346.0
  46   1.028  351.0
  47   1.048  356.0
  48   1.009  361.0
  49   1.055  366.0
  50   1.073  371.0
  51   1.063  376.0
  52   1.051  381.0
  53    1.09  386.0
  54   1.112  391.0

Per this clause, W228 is 0.35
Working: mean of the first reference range 1.16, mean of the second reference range 1.02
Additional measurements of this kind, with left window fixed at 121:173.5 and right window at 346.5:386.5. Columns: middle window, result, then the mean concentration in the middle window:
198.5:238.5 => 0.187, 0.971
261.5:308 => 0.110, 1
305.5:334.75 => 0.156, 0.936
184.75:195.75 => 0.031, 1.14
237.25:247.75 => 0.068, 1.07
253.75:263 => 0.055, 1.07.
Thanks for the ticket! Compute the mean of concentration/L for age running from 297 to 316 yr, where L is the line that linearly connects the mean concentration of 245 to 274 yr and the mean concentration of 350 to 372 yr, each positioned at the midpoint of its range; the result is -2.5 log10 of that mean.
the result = 0.222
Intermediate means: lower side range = 1.07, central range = 0.861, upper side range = 1.04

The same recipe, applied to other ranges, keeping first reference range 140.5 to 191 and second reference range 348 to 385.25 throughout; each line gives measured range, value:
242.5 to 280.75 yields 0.05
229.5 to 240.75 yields 0.23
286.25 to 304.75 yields 0.17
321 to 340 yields 0.08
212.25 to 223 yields 0.06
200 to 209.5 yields 0.07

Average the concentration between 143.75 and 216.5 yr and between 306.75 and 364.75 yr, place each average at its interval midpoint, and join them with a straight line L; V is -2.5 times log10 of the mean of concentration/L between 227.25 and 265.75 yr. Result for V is 0.08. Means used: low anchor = 1.16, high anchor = 0.982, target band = 1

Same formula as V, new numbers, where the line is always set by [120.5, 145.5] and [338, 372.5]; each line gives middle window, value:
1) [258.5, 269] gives 0.04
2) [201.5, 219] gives 0.05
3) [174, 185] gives 0.02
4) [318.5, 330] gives 0.08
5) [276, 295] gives 0.05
